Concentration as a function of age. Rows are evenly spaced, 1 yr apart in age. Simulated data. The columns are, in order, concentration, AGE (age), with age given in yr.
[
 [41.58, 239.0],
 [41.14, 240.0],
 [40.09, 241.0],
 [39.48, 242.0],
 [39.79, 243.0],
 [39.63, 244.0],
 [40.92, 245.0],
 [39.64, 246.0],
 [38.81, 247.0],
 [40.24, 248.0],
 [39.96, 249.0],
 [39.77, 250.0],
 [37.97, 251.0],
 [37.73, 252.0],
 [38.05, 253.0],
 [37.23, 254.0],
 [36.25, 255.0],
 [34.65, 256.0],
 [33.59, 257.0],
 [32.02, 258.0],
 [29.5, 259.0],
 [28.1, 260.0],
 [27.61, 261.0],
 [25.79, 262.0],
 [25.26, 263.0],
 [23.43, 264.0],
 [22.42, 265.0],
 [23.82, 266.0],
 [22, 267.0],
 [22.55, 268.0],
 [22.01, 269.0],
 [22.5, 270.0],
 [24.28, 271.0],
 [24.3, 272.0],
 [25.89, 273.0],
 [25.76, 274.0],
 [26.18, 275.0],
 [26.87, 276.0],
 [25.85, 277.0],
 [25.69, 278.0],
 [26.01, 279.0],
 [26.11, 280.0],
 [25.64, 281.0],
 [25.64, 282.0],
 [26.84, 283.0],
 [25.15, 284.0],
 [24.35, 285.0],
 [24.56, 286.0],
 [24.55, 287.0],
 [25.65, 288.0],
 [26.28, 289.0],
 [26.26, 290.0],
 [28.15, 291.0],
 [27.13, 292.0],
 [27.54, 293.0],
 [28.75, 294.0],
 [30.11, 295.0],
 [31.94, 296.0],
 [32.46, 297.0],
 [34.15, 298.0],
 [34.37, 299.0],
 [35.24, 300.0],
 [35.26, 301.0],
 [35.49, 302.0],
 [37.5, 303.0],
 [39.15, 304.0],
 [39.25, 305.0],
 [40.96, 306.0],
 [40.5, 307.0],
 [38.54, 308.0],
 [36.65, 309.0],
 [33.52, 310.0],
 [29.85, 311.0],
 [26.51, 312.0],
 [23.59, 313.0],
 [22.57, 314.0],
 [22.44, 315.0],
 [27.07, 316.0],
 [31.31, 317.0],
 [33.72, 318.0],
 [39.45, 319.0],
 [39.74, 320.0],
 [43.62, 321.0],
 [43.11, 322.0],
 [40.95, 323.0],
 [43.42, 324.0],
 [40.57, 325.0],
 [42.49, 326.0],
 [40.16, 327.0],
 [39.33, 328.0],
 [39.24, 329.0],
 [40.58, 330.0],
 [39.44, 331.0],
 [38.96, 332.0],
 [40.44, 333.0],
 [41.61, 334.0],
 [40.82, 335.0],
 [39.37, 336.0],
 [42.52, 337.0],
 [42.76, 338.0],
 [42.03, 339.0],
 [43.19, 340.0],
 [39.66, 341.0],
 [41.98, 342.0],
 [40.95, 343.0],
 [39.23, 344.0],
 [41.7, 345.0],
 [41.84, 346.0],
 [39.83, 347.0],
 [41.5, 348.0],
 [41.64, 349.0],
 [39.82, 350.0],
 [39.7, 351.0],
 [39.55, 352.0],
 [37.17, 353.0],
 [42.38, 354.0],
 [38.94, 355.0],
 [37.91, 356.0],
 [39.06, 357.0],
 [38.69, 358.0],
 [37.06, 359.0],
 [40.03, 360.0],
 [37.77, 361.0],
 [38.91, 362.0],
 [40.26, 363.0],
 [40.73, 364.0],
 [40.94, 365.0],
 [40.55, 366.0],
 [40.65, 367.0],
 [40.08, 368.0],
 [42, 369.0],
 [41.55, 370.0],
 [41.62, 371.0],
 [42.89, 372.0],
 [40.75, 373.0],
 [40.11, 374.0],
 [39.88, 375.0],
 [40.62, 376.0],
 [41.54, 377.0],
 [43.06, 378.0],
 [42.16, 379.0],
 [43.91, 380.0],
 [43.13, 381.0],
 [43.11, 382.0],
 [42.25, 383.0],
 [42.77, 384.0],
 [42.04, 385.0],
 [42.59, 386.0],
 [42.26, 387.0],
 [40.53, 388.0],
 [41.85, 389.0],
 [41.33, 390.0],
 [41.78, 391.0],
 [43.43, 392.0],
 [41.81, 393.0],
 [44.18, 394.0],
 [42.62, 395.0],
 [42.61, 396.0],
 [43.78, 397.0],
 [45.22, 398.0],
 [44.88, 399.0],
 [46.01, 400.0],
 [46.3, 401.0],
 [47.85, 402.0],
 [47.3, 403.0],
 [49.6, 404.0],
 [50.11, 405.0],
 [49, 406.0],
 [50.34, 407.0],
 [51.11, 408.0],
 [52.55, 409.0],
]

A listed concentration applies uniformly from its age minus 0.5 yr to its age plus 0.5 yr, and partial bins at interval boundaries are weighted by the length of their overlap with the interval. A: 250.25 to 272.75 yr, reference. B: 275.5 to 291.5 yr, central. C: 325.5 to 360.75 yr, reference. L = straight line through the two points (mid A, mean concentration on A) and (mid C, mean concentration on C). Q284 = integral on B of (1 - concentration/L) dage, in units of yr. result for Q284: 3.0 yr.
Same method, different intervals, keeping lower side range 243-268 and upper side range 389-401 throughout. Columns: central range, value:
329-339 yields -0.5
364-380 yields 0.2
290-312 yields 1.6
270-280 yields 2.6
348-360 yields 0.3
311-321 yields 1.9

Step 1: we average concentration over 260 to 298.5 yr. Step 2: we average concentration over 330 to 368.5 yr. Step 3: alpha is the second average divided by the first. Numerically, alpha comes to 1.5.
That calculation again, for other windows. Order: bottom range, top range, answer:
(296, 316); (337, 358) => 1.21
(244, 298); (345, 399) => 1.41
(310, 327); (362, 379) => 1.19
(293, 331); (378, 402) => 1.22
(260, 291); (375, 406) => 1.74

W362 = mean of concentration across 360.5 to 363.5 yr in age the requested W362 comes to 39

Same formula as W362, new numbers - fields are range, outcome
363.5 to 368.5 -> 40.6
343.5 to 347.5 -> 40.7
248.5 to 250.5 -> 39.9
